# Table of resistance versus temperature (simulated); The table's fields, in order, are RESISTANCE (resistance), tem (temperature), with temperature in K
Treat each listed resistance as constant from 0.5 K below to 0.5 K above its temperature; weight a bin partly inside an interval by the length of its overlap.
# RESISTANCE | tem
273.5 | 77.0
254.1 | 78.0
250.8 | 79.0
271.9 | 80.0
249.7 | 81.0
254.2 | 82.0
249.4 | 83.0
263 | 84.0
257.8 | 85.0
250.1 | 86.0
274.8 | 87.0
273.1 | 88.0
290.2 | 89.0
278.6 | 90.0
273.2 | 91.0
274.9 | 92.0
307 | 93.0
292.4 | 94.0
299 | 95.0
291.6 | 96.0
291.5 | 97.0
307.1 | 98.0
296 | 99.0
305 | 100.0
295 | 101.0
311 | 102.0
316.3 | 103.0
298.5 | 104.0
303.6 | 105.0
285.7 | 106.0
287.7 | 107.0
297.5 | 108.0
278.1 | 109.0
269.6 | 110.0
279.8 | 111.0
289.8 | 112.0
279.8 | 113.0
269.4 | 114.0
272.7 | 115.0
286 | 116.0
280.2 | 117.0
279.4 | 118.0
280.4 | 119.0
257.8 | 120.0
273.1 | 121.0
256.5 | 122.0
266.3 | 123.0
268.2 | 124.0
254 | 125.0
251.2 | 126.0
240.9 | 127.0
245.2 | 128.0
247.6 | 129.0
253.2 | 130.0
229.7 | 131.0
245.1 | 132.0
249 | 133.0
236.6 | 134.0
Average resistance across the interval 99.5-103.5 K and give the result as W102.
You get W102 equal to 307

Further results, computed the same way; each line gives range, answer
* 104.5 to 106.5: 295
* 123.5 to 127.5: 254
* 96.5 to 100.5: 300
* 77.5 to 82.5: 256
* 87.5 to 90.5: 281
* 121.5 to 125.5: 261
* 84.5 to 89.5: 269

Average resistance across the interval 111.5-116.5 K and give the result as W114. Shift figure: 280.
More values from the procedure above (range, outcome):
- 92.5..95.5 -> 299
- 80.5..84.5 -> 254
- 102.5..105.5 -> 306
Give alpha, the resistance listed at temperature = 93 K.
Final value 307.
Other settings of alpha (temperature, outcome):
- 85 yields 257.8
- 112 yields 289.8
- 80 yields 271.9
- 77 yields 273.5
